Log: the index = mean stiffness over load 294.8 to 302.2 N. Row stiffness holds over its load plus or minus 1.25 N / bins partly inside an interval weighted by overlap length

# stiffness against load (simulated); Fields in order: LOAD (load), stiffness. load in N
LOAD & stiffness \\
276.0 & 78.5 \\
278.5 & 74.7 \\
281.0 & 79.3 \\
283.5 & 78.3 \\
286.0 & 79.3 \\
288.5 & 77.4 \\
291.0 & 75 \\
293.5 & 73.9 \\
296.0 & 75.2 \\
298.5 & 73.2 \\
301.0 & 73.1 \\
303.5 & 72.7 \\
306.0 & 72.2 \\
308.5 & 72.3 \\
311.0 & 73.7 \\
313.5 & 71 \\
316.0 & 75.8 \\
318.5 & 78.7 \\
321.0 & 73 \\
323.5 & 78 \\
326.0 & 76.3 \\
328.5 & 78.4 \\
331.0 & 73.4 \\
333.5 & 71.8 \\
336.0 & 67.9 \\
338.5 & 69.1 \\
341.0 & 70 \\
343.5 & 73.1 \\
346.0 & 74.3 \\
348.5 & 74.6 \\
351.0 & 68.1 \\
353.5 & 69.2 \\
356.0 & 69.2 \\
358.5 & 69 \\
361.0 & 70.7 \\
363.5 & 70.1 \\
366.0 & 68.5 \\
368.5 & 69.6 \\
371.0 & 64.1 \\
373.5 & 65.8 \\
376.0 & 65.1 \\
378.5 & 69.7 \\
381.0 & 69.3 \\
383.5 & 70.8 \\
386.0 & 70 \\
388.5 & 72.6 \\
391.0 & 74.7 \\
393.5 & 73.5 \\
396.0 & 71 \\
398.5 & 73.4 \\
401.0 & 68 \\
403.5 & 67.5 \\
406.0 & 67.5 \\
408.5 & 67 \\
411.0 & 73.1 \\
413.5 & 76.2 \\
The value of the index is 73.8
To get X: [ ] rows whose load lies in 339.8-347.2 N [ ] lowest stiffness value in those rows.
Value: 70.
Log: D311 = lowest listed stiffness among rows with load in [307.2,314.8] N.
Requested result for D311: 71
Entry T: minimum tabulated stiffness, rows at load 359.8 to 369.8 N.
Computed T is 68.5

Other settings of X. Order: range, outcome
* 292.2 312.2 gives 72.2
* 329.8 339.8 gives 67.9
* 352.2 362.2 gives 69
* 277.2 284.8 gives 74.7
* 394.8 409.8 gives 67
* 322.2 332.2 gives 73.4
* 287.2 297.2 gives 73.9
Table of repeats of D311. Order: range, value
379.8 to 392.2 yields 69.3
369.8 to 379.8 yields 64.1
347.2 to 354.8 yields 68.1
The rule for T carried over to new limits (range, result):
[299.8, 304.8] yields 72.7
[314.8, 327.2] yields 73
